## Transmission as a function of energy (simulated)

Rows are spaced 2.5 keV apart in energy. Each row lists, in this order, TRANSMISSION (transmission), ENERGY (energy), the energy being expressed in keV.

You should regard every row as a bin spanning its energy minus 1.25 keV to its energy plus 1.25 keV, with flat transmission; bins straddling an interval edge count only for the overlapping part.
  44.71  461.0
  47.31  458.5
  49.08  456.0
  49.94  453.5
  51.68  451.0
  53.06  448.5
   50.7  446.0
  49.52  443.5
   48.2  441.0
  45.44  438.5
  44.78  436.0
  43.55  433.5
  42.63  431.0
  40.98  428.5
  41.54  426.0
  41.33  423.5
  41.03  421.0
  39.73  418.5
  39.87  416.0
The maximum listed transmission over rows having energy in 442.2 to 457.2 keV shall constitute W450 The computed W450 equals 53.06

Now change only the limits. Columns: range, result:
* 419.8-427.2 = 41.54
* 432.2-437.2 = 44.78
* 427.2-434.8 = 43.55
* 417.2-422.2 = 41.03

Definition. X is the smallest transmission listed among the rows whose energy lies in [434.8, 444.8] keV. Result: 44.78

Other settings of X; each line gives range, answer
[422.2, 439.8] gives 40.98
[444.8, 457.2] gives 49.08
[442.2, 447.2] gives 49.52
